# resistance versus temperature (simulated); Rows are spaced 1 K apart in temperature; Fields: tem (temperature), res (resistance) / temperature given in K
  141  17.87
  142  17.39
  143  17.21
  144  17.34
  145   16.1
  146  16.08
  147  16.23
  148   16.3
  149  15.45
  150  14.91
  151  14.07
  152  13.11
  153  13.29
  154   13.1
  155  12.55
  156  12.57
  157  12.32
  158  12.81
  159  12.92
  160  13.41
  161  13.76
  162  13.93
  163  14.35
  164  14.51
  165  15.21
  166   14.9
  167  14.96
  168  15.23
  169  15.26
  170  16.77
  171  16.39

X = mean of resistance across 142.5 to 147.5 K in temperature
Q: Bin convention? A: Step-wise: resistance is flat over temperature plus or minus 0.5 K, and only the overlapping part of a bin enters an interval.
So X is 16.6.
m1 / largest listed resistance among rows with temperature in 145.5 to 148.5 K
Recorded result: 16.3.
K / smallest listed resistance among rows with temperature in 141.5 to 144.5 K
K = 17.21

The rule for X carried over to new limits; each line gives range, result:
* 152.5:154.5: 13.2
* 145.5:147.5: 16.2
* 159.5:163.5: 13.9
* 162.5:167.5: 14.8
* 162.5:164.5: 14.4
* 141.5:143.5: 17.3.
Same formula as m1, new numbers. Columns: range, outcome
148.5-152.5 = 15.45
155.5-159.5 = 12.92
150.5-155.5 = 14.07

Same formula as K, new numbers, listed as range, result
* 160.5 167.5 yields 13.76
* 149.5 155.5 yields 12.55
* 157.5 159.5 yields 12.81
